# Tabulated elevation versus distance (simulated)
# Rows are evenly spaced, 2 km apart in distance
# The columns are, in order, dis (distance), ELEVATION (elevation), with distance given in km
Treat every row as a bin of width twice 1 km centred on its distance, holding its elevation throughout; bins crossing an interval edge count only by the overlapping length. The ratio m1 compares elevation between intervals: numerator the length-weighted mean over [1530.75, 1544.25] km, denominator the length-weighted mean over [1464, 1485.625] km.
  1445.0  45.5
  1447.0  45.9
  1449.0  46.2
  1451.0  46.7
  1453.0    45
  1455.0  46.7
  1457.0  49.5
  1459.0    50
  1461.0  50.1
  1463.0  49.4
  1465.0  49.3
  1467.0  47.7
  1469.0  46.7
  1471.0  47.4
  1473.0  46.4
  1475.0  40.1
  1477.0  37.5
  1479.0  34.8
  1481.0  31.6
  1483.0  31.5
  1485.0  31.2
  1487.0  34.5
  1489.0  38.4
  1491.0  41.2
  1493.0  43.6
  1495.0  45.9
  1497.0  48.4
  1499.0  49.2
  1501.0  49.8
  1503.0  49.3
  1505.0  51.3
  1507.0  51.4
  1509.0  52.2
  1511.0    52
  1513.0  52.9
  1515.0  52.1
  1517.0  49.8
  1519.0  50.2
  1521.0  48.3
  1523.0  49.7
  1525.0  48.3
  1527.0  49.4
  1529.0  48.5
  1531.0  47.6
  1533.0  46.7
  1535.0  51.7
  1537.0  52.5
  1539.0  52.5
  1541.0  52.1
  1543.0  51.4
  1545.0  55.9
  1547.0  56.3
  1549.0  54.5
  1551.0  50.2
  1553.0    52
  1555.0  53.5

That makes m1 1.3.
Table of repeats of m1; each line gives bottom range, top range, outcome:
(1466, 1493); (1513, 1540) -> 1.27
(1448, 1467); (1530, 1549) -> 1.08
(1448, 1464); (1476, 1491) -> 0.72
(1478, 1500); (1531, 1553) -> 1.33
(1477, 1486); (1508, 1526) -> 1.54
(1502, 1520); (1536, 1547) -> 1.04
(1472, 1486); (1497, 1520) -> 1.41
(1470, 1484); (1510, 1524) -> 1.32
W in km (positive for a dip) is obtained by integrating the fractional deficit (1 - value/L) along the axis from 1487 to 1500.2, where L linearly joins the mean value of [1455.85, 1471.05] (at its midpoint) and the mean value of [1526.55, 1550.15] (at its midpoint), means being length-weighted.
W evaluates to 1.6 km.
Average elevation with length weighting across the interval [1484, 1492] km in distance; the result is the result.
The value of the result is 36.3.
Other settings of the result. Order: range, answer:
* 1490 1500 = 45.7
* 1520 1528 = 48.9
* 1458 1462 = 50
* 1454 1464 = 49.1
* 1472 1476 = 43.2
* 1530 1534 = 47.2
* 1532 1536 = 49.2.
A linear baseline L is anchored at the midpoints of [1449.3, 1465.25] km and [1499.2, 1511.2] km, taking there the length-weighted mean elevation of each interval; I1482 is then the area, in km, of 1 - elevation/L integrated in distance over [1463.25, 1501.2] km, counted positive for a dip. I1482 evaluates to 5.9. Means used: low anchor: 48.2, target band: 41.8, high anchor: 50.8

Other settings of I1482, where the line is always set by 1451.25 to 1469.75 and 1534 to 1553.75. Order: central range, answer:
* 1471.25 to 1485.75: 3.6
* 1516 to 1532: 0.9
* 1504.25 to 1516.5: -0.2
